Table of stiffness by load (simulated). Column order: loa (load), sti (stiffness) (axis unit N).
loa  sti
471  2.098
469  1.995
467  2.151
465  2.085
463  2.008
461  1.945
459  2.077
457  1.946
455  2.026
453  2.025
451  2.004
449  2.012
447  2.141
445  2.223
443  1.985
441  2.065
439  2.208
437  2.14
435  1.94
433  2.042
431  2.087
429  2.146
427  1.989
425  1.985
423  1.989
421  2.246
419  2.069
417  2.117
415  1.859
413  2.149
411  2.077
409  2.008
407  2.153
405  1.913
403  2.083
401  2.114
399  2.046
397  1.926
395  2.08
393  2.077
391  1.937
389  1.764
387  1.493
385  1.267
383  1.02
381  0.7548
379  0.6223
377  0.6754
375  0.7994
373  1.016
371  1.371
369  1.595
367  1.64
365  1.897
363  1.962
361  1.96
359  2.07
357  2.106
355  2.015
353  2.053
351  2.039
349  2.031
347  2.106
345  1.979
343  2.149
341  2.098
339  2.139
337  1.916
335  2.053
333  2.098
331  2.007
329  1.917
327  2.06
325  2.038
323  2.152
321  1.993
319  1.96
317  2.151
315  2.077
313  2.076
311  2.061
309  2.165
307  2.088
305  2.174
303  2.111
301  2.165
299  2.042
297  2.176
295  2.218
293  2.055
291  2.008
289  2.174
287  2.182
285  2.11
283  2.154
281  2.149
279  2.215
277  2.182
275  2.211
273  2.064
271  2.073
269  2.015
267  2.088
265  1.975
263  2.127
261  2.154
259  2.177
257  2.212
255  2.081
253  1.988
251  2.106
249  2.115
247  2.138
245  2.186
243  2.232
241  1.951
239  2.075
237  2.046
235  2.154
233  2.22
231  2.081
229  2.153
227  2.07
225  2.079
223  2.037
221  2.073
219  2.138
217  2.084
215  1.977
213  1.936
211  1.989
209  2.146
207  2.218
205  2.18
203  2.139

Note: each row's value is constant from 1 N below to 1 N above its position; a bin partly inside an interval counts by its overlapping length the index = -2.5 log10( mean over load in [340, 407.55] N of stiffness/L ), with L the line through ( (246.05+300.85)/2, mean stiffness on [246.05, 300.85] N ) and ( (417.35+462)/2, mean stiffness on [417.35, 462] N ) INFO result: 0.20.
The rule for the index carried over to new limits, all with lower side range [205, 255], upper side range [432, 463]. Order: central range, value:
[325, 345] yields 0.015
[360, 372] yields 0.188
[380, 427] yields 0.100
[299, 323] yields -0.008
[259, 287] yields -0.019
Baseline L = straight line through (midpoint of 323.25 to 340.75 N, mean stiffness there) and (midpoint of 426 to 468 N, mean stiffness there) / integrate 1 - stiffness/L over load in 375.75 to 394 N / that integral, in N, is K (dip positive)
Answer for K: 6.8 N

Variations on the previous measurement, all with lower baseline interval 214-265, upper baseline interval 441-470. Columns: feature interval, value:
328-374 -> 3.4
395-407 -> 0.2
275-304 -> -0.7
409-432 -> -0.1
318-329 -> 0.3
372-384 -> 7.3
